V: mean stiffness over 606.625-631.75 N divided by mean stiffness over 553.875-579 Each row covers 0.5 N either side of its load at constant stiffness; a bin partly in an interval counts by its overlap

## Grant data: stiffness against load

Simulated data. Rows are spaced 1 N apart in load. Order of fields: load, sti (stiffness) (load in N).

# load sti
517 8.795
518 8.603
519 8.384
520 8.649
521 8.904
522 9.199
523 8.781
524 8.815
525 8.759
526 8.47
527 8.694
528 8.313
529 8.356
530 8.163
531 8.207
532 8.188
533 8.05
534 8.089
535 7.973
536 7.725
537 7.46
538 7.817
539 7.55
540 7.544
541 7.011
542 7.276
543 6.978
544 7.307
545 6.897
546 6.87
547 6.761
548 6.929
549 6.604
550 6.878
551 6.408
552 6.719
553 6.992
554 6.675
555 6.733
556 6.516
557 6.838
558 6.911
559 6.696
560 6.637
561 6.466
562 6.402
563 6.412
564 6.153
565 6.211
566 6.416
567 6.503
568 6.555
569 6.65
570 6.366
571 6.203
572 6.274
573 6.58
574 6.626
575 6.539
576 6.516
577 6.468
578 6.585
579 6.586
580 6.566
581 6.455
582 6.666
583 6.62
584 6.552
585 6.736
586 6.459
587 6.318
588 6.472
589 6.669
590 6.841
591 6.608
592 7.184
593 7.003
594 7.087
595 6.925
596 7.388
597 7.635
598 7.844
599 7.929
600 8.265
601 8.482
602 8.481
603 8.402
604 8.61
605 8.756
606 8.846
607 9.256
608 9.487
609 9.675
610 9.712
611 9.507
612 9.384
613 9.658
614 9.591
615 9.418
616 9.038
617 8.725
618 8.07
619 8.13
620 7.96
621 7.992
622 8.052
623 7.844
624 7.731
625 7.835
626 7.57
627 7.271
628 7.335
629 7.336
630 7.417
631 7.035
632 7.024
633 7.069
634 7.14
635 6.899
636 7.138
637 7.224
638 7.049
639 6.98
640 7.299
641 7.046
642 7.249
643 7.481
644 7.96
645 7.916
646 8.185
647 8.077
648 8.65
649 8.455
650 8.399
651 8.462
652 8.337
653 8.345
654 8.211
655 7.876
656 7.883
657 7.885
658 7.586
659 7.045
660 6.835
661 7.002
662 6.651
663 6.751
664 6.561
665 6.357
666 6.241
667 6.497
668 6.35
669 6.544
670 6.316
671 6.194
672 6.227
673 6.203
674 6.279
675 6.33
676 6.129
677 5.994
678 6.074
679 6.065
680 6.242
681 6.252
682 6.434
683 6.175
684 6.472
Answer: 1.3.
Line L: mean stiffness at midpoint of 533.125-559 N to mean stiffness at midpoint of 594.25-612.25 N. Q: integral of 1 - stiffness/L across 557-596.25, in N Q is 6.38 N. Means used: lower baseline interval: 7.1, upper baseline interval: 8.56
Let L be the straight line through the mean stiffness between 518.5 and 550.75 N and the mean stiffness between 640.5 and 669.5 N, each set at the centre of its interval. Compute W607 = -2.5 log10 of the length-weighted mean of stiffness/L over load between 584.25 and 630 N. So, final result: -0.05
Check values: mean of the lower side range 7.85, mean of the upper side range 7.48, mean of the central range 8.02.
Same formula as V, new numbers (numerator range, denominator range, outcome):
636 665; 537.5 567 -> 1.11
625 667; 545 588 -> 1.13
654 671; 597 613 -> 0.78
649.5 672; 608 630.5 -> 0.85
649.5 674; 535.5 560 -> 1.01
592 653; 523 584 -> 1.14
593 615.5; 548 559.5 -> 1.28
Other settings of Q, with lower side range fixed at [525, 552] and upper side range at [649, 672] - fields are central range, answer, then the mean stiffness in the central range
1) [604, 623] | -4.1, 8.92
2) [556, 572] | 2.1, 6.49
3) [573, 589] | 1.9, 6.55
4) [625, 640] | 0.2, 7.2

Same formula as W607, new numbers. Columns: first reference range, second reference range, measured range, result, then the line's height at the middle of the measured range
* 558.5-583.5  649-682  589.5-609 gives -0.21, 6.61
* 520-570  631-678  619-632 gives -0.06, 7.21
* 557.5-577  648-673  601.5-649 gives -0.17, 6.94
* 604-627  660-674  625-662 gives -0.02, 7.48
